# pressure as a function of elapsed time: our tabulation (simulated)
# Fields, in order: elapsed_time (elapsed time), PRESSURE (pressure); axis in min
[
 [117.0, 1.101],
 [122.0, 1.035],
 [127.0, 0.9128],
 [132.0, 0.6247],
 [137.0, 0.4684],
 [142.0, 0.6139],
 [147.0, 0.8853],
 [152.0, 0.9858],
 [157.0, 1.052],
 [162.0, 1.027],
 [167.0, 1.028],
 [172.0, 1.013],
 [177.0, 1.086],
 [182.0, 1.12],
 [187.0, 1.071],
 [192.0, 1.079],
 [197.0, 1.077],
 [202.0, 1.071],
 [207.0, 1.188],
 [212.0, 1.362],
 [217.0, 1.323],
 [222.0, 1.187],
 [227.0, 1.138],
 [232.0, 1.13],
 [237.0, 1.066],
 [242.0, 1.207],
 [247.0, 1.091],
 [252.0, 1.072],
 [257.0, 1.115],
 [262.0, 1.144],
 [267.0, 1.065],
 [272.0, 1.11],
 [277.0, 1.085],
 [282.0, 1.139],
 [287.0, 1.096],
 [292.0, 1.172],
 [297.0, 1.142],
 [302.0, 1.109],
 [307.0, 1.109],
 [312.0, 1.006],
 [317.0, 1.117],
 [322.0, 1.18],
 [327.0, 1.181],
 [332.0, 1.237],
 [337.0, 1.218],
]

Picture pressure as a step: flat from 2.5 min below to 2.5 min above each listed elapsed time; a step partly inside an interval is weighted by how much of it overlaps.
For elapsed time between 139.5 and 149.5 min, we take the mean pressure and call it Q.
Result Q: 0.75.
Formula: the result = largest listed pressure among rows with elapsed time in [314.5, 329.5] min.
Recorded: 1.181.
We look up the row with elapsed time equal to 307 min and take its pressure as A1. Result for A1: 1.109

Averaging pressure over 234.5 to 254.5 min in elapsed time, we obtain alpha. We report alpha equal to 1.11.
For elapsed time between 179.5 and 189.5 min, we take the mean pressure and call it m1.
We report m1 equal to 1.1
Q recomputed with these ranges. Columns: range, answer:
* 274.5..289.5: 1.11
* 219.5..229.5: 1.16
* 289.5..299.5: 1.16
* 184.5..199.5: 1.08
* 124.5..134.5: 0.769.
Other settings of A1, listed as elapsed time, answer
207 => 1.188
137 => 0.4684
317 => 1.117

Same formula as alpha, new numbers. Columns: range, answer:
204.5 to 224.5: 1.27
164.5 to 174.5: 1.02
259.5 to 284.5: 1.11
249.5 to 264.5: 1.11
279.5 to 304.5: 1.13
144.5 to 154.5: 0.936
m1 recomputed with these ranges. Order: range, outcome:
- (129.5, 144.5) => 0.569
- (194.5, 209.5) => 1.11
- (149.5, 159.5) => 1.02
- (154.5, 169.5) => 1.04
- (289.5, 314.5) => 1.11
